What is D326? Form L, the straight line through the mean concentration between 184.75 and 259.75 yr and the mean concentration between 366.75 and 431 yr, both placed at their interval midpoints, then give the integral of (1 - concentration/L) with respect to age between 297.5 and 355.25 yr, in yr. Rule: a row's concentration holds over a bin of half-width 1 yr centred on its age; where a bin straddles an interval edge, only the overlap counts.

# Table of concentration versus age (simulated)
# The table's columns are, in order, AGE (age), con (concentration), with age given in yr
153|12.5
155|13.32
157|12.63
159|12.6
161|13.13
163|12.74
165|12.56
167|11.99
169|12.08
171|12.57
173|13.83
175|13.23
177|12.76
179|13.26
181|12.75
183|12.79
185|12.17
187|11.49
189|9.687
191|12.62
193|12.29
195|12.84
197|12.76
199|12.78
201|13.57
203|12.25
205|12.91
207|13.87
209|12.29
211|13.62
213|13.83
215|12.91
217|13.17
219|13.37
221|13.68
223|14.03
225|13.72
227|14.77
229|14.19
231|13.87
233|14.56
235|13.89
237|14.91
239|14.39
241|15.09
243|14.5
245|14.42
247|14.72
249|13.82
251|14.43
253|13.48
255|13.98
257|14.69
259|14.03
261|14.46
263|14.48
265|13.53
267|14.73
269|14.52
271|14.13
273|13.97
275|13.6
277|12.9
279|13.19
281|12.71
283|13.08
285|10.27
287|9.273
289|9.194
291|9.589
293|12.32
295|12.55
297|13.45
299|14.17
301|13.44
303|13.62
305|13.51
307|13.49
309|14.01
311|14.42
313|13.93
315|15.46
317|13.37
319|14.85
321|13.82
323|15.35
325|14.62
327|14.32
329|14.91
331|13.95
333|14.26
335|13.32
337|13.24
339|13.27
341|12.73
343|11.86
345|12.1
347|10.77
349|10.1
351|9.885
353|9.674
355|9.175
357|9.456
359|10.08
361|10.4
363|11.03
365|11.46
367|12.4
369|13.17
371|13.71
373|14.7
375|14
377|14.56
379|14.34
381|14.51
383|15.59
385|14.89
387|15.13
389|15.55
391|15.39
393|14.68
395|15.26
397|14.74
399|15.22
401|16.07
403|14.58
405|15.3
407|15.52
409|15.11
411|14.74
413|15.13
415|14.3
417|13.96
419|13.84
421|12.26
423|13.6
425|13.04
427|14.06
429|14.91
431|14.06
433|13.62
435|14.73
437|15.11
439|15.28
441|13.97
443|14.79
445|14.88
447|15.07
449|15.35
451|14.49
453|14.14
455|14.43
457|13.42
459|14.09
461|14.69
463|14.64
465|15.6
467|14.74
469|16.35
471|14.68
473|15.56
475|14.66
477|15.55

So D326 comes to 3.7 yr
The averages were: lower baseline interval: 13.5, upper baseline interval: 14.5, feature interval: 13.2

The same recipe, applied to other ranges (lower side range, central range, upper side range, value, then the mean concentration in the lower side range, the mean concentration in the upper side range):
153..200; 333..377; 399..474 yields 6.6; 12.6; 14.6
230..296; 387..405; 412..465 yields -1.4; 13.4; 14.3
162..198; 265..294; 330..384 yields -0.1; 12.5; 12.4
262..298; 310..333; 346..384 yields -3.9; 12.6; 12.1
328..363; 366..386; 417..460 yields -2.6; 11.7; 14.2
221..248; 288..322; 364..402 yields 2.8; 14.4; 14.5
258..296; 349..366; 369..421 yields 4.8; 12.8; 14.8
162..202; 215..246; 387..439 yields -2.8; 12.5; 14.6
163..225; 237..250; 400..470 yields -1.3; 12.8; 14.6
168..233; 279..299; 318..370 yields 1.5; 13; 12.3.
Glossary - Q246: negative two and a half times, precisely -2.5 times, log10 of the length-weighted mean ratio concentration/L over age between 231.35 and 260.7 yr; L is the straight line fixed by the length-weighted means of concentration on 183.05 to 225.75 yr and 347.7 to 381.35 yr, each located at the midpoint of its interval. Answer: -0.14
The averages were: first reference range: 12.8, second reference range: 11.9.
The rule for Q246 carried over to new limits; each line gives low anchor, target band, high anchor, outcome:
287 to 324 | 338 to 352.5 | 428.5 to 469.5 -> 0.19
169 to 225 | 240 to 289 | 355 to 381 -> -0.07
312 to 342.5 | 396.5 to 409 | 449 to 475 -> -0.06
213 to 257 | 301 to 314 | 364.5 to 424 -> 0.04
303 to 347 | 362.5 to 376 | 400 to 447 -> 0.09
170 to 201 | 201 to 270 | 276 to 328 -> -0.10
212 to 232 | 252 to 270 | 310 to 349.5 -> -0.04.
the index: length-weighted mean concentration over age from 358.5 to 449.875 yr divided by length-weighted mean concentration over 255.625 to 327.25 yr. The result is 1.1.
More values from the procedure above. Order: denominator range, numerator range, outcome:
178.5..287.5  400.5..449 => 1.08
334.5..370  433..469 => 1.30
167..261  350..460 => 1.03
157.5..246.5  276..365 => 0.95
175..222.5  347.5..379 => 0.91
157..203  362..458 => 1.14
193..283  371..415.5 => 1.08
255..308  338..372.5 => 0.87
